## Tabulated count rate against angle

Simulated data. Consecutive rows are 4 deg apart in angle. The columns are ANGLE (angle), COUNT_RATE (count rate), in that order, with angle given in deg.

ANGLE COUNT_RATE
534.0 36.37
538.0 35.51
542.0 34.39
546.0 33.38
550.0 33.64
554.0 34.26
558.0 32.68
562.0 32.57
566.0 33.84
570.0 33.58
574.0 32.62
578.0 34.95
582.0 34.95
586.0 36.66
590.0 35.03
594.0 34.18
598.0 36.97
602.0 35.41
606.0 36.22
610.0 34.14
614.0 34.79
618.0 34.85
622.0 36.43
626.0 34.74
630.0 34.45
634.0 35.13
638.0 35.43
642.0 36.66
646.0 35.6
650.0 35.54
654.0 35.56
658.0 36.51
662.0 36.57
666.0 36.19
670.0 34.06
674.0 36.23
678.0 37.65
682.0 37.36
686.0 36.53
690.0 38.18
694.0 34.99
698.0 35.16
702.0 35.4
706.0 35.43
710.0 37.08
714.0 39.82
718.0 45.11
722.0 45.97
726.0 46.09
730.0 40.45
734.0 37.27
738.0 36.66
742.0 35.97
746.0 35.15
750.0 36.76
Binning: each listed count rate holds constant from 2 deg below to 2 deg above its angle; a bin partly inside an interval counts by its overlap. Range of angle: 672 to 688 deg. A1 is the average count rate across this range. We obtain 36.9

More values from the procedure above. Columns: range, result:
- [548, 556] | 34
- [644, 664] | 36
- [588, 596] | 34.6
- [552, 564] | 33.2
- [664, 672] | 35.1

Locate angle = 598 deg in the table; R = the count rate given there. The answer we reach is 36.97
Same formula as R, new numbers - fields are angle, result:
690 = 38.18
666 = 36.19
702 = 35.4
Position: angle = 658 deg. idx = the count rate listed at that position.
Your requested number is 36.51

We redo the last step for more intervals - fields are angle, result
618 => 34.85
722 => 45.97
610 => 34.14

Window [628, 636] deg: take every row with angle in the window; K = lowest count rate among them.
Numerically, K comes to 34.45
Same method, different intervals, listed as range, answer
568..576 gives 32.62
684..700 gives 34.99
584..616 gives 34.14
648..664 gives 35.54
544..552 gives 33.38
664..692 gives 34.06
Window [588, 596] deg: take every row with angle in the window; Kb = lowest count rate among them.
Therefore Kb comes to 34.18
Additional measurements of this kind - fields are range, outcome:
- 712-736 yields 37.27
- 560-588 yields 32.57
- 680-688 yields 36.53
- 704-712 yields 35.43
